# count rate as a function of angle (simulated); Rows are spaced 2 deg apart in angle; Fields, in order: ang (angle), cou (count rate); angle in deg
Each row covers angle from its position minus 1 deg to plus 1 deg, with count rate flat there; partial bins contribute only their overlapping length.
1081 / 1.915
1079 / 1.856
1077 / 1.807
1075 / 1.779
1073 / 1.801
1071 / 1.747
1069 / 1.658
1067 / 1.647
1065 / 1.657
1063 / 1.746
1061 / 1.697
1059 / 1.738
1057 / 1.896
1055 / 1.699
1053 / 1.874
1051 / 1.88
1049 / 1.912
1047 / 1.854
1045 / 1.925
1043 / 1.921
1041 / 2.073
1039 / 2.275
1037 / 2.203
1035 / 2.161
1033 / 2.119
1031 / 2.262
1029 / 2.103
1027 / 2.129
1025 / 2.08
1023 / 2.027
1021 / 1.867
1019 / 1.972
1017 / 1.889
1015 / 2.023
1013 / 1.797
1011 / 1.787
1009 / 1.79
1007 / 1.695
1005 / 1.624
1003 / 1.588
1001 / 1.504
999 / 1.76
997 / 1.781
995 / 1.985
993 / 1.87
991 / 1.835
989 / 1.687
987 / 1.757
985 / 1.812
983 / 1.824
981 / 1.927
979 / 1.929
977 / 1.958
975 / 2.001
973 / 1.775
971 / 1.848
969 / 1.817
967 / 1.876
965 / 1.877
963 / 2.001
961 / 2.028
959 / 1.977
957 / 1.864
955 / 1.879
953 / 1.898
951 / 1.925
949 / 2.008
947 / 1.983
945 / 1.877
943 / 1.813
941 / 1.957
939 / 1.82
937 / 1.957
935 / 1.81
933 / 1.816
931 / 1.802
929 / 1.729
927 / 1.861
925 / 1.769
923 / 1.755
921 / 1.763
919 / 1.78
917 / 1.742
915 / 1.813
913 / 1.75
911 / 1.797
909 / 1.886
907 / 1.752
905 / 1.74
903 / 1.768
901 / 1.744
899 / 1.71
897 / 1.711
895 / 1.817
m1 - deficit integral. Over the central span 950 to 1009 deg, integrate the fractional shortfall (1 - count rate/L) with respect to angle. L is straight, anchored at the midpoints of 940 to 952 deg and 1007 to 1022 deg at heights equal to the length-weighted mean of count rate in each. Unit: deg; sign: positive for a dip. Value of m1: 1.8 deg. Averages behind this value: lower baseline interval 1.93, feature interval 1.84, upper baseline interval 1.86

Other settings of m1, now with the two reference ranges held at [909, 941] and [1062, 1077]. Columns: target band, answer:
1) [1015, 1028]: -1.8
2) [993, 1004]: 0.2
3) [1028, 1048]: -4.0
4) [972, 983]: -0.8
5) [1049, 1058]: -0.6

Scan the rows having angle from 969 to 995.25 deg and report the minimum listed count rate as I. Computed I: 1.687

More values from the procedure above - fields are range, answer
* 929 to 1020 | 1.504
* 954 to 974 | 1.775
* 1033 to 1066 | 1.657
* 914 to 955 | 1.729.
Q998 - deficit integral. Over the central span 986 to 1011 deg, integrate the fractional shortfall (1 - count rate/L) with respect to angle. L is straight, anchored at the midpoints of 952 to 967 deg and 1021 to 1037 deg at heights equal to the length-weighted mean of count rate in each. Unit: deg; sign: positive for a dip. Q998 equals 3.6 deg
